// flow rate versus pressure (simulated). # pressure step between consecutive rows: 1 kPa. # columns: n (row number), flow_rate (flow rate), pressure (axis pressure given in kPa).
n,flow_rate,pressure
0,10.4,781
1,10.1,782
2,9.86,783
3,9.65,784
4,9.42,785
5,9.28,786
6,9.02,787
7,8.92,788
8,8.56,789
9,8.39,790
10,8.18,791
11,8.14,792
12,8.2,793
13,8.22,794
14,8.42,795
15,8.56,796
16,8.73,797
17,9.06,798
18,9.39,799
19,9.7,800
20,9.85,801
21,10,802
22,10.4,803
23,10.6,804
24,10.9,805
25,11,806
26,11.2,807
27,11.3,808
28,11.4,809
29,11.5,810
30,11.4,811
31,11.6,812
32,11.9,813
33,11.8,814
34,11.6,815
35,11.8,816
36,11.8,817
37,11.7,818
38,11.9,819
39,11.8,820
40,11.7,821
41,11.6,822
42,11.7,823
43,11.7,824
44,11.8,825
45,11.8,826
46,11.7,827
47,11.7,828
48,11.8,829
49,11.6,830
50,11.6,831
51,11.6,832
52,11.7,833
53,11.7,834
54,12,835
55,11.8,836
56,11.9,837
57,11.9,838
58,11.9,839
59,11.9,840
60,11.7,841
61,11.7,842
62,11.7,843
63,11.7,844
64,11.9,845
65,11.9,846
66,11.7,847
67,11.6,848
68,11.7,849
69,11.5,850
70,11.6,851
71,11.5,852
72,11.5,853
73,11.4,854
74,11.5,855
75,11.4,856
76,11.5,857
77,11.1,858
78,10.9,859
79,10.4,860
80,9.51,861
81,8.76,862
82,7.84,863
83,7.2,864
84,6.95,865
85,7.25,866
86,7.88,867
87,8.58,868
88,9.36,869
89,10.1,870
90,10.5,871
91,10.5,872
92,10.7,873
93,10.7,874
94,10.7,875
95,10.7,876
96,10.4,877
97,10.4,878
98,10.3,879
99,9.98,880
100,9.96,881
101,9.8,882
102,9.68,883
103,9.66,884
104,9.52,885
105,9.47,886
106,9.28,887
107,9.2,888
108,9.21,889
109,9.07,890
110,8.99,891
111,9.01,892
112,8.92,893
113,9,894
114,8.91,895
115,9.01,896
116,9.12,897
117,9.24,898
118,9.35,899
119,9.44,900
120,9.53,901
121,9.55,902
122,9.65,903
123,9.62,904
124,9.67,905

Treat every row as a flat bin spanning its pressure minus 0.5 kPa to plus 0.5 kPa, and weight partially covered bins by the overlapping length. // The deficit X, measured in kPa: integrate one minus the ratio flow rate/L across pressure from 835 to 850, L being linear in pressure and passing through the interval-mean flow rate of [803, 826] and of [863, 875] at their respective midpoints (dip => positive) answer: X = -2.2 kPa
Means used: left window 11.5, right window 9.08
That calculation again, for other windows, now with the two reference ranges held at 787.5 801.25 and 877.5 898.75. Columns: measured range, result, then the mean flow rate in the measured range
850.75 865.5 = -1.6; 10.2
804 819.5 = -4.6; 11.5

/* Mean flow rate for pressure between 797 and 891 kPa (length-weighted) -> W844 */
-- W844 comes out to 10.8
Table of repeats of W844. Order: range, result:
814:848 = 11.8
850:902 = 9.75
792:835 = 10.9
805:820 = 11.6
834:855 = 11.7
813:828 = 11.7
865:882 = 9.79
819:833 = 11.7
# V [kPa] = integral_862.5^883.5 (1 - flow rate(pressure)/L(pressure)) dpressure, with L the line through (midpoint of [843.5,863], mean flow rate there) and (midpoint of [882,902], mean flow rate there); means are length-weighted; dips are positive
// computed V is 1.3 kPa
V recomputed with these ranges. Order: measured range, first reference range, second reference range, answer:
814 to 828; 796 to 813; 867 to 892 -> -1.90 kPa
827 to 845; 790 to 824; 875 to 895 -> -2.81 kPa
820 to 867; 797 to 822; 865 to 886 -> -3.31 kPa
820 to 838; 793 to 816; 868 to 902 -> -2.80 kPa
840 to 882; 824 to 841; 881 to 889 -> 0.43 kPa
